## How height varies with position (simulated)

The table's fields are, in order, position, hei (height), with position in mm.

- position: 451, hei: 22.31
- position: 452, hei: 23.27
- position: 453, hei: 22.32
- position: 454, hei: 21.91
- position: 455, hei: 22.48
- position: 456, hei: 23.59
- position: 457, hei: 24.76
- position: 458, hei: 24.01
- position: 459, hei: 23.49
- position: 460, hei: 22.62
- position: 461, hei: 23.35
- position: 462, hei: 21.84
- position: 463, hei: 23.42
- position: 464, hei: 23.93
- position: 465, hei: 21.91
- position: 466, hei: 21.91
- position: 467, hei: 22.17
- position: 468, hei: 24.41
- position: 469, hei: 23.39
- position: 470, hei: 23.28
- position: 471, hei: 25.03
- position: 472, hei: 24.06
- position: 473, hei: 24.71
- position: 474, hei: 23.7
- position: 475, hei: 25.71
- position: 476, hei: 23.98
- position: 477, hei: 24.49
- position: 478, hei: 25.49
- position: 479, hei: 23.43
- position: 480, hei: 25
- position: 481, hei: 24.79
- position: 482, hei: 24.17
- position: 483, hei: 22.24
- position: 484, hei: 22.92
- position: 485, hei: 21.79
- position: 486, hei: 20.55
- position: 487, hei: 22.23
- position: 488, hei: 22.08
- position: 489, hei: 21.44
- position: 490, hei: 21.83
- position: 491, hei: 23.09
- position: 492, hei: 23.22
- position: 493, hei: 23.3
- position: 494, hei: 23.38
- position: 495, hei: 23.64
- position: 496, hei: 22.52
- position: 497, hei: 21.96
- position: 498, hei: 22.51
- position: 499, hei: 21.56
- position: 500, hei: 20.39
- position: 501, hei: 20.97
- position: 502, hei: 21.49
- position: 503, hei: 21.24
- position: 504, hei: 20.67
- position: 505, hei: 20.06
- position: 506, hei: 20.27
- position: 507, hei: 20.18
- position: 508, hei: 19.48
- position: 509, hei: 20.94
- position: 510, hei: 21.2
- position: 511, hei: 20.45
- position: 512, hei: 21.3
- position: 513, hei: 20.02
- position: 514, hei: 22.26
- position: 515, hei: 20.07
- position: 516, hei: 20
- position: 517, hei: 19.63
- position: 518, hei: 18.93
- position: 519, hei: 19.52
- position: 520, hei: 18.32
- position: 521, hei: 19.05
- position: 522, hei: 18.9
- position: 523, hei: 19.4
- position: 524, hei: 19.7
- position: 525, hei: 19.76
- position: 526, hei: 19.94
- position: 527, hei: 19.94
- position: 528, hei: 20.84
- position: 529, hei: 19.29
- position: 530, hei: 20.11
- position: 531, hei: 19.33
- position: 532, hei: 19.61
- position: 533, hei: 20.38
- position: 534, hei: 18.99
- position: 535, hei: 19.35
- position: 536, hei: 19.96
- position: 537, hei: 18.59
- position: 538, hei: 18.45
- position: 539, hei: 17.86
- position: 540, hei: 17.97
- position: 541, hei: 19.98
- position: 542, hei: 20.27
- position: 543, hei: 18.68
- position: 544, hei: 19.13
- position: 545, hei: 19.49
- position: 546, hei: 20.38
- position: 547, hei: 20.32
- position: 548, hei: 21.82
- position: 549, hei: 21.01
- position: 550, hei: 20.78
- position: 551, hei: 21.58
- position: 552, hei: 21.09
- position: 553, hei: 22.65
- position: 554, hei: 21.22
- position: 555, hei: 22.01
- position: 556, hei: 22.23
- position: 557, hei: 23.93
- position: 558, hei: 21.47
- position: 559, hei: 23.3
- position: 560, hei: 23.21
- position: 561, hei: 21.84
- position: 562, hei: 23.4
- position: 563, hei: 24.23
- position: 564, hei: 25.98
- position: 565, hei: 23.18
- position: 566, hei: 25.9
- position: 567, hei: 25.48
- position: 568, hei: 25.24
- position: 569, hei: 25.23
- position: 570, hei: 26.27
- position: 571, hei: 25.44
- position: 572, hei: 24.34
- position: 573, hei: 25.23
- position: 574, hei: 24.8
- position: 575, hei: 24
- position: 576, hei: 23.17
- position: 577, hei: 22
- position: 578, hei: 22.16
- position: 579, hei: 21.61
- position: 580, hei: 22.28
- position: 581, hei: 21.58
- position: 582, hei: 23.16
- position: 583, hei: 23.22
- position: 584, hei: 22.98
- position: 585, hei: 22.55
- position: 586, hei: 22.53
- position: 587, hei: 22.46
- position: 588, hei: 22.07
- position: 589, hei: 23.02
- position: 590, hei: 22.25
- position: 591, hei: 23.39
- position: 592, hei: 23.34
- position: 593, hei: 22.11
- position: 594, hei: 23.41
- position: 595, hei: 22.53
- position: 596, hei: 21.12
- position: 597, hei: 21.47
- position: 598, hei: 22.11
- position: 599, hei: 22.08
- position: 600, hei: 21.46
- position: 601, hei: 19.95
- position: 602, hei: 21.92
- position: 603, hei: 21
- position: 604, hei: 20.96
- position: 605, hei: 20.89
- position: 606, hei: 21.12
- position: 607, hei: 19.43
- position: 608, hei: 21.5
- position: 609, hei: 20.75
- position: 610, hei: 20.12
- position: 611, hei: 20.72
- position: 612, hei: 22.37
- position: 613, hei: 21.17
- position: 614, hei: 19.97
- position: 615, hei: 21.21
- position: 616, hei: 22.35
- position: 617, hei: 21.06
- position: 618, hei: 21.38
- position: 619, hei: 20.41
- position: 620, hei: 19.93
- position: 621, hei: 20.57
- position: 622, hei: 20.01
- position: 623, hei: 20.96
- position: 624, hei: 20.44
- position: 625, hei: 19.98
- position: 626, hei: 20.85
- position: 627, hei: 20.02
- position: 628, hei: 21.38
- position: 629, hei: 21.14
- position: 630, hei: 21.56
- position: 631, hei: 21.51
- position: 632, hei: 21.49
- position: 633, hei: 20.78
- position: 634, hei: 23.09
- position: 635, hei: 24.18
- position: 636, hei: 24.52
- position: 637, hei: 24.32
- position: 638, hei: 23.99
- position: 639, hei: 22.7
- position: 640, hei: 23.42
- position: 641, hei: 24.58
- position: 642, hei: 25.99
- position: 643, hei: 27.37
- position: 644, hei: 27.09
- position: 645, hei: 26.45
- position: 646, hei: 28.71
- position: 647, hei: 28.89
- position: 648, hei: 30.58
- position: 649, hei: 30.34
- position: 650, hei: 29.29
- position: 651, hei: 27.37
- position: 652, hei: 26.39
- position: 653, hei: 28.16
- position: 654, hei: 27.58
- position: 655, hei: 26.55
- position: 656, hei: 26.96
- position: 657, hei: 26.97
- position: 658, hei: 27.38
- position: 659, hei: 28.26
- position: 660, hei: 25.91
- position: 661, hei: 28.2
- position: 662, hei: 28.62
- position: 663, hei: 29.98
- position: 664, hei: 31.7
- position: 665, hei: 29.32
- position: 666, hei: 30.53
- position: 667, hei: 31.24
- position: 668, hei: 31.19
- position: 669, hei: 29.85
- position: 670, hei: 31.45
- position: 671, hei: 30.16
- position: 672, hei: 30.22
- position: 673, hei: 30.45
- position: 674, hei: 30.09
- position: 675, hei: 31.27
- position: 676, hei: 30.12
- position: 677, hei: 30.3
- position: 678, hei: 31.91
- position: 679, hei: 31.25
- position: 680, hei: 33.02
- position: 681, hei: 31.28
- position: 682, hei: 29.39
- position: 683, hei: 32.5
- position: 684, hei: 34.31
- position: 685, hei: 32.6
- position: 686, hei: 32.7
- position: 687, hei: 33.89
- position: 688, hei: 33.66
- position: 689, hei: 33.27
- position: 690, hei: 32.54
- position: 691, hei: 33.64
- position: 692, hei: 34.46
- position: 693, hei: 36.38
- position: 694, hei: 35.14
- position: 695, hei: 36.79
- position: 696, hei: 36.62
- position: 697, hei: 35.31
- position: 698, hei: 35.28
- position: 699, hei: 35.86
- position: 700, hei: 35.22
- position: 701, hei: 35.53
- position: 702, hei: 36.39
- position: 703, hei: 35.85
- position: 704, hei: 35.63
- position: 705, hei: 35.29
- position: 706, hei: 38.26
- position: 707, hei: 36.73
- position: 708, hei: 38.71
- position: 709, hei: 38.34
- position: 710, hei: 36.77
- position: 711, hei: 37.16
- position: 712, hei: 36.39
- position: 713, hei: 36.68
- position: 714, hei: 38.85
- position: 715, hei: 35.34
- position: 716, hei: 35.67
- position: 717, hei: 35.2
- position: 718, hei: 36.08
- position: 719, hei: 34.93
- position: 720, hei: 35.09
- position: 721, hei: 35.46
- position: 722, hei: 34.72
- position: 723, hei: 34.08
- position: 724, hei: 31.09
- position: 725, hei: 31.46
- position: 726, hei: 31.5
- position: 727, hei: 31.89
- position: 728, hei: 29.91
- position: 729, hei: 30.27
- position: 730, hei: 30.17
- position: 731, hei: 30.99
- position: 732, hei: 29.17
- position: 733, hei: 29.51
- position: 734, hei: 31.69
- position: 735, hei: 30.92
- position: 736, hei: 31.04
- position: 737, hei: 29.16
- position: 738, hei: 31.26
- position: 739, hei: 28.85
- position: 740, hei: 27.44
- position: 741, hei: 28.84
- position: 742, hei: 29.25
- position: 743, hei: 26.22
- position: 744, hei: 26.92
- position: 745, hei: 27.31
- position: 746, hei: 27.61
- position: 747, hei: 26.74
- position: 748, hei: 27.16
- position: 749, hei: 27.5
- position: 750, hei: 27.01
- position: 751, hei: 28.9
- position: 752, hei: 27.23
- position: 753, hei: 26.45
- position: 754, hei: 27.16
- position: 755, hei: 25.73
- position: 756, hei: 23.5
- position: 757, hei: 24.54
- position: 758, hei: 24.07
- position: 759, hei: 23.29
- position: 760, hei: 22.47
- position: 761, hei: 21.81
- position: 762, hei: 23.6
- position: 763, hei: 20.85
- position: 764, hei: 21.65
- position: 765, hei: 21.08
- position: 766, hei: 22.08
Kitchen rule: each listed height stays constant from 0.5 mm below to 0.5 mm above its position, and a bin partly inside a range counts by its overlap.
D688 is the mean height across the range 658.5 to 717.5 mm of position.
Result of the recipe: 33.4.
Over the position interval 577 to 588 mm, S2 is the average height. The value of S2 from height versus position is 22.4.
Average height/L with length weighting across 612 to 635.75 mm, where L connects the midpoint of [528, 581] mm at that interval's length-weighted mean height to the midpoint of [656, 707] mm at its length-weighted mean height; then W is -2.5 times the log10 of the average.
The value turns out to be 0.29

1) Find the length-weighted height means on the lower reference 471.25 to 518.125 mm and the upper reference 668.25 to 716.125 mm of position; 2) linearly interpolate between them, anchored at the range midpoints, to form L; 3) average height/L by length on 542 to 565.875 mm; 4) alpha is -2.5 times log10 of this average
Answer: 0.18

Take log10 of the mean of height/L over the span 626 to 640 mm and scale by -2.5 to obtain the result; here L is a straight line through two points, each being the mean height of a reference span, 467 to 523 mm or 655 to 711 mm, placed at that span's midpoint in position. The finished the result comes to 0.31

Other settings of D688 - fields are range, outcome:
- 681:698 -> 33.9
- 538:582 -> 22.4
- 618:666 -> 25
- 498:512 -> 20.8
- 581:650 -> 22.6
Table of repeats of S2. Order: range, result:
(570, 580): 23.7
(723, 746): 29.8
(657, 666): 28.7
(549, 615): 22.5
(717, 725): 34.3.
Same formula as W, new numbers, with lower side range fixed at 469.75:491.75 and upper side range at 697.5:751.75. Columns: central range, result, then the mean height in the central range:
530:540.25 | 0.31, 19.1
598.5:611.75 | 0.32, 20.9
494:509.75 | 0.14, 21.3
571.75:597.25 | 0.20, 22.8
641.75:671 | 0.05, 28.6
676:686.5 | -0.03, 31.8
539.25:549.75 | 0.28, 19.9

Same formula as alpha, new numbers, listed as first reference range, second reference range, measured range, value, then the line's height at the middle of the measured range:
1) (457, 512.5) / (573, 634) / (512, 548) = 0.14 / 22.3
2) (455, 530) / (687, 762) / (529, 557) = 0.19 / 24.1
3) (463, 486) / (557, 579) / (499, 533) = 0.18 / 23.8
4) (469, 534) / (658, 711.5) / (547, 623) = 0.19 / 26.8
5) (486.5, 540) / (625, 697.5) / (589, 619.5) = 0.19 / 25.6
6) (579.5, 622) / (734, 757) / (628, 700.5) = -0.20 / 24.4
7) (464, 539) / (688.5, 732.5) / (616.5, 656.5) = 0.25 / 30.1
